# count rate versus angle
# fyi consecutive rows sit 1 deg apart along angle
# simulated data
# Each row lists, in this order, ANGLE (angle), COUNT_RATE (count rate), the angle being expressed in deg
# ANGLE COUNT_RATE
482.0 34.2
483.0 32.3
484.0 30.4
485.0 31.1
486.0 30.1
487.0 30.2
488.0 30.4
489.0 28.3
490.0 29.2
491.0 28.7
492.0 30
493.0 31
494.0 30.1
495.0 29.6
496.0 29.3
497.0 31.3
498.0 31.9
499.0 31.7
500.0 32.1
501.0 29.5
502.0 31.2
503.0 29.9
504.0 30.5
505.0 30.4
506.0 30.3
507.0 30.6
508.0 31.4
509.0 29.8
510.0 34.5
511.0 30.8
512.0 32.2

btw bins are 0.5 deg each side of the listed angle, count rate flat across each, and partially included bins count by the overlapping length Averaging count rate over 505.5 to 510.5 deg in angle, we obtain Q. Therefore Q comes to 31.3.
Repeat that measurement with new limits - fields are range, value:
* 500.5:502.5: 30.4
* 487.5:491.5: 29.1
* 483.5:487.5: 30.4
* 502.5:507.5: 30.3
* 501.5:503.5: 30.5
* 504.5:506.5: 30.4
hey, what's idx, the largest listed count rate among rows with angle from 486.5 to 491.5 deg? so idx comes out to 30.4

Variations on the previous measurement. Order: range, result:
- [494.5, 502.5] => 32.1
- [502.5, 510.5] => 34.5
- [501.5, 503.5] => 31.2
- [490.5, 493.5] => 31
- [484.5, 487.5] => 31.1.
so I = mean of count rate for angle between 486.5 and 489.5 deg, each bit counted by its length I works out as 29.6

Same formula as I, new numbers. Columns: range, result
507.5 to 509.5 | 30.6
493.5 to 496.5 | 29.7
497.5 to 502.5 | 31.3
